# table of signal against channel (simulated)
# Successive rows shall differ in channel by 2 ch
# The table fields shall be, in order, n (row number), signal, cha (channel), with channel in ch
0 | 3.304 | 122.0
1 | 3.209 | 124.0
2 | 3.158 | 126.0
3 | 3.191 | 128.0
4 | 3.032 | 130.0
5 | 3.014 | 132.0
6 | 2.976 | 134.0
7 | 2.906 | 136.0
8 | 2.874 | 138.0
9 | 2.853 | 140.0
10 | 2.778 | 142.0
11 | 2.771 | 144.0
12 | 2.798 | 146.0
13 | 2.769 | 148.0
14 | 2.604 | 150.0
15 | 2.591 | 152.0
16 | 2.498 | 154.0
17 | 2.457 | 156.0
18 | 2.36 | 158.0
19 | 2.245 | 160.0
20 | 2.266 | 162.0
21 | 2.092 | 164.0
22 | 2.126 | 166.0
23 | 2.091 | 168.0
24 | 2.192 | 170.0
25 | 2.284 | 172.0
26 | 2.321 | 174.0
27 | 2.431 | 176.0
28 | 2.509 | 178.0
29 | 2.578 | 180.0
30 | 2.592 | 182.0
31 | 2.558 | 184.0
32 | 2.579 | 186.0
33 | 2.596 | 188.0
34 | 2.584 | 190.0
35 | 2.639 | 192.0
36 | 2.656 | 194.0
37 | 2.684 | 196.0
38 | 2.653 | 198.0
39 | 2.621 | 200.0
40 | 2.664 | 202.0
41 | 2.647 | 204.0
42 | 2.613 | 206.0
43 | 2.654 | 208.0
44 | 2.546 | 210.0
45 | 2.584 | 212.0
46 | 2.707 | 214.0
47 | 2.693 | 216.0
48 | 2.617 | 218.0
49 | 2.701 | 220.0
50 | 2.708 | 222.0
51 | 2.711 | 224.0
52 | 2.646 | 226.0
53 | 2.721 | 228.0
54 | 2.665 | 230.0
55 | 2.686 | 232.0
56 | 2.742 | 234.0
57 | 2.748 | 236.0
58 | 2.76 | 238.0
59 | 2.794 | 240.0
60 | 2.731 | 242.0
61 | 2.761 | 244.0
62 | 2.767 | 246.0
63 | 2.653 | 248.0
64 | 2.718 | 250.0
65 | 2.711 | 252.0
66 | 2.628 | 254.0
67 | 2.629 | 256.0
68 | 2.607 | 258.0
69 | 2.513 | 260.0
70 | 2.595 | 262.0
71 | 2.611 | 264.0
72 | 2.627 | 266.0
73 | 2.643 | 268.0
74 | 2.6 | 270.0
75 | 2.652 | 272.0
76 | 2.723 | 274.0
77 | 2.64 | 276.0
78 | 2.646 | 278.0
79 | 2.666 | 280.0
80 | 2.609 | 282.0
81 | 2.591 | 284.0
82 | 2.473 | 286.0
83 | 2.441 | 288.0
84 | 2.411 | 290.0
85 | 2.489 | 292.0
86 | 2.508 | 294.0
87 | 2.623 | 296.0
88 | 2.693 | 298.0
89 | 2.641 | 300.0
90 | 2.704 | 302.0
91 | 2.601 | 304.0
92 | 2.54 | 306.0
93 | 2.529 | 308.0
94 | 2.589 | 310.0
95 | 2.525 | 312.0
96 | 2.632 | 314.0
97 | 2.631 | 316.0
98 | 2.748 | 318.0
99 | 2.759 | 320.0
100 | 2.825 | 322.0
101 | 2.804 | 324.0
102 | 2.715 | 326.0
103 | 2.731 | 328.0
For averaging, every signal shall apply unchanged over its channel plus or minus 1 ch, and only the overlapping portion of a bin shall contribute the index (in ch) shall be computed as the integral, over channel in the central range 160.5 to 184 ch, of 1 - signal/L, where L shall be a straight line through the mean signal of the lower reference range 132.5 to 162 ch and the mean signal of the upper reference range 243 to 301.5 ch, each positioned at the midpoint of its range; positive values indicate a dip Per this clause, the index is 2.9 ch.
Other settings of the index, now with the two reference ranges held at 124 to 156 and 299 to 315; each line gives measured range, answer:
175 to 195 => 1.5 ch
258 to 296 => 0.9 ch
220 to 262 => 0.1 ch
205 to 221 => 0.6 ch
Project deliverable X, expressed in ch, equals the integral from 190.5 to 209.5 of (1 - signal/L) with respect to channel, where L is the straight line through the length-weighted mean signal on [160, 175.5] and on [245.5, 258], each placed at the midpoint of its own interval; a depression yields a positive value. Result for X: -2.1 ch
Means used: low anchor 2.21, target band 2.64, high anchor 2.67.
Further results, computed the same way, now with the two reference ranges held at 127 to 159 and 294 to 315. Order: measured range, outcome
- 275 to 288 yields 0.2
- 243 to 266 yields 0.0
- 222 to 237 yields -0.1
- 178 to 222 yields 1.5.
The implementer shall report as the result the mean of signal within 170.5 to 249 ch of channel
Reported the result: 2.63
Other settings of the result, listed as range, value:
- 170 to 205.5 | 2.55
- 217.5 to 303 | 2.65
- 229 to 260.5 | 2.7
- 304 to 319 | 2.6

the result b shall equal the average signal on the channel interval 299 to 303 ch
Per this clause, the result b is 2.67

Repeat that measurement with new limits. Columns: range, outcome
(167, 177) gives 2.26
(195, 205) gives 2.65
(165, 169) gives 2.11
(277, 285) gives 2.63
